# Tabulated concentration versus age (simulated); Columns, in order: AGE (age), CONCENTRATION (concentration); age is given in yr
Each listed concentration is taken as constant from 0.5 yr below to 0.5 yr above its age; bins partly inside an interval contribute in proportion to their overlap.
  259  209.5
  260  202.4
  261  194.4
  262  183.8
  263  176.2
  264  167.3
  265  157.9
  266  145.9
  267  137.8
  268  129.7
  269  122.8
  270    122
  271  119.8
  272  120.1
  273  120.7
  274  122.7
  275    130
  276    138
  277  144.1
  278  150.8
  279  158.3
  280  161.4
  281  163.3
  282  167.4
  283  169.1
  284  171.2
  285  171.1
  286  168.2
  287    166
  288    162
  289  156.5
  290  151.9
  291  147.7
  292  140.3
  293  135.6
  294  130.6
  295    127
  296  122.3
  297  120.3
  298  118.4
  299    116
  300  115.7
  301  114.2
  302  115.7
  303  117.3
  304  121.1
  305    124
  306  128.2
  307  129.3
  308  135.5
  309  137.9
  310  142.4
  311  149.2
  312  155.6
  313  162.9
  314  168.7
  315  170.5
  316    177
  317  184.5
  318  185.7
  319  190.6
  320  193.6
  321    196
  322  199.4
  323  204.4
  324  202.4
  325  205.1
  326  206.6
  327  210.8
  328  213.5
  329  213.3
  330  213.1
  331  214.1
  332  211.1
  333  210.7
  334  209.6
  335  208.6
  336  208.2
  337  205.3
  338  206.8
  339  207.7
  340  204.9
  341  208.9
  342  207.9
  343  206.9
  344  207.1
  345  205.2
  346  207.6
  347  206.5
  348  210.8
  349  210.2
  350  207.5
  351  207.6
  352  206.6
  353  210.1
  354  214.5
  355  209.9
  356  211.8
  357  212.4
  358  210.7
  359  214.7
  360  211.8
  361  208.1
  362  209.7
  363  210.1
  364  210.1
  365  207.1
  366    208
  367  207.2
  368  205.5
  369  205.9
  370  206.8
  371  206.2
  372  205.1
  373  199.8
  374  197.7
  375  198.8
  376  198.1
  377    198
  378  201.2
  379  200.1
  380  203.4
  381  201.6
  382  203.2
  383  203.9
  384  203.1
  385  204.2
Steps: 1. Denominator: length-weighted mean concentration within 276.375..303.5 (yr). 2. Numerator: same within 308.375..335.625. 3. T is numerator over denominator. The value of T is 1.3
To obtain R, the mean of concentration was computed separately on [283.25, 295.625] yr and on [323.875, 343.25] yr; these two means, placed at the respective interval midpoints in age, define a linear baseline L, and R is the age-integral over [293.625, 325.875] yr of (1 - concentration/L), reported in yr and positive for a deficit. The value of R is 4.9 yr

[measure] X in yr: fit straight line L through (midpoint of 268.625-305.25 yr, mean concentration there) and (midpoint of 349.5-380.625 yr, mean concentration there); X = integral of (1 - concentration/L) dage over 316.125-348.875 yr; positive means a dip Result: -4.9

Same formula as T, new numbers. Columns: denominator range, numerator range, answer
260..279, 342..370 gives 1.44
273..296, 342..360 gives 1.39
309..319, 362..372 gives 1.25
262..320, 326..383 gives 1.42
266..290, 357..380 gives 1.40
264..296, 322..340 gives 1.43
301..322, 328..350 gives 1.35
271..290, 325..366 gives 1.38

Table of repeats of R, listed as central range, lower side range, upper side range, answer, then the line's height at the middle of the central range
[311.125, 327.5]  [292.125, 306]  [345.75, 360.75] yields -3.38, 155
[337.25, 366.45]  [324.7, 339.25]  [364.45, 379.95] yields -0.36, 206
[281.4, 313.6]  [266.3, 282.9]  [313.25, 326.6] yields 4.55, 165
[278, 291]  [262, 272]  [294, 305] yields -3.22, 130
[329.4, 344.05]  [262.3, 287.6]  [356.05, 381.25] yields -1.79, 186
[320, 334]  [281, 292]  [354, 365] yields -1.34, 189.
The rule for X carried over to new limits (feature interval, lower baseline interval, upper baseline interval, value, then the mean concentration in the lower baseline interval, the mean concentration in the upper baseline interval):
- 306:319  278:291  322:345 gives 2.1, 163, 208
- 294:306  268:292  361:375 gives 3.0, 148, 206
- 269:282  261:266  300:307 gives 1.4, 171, 120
